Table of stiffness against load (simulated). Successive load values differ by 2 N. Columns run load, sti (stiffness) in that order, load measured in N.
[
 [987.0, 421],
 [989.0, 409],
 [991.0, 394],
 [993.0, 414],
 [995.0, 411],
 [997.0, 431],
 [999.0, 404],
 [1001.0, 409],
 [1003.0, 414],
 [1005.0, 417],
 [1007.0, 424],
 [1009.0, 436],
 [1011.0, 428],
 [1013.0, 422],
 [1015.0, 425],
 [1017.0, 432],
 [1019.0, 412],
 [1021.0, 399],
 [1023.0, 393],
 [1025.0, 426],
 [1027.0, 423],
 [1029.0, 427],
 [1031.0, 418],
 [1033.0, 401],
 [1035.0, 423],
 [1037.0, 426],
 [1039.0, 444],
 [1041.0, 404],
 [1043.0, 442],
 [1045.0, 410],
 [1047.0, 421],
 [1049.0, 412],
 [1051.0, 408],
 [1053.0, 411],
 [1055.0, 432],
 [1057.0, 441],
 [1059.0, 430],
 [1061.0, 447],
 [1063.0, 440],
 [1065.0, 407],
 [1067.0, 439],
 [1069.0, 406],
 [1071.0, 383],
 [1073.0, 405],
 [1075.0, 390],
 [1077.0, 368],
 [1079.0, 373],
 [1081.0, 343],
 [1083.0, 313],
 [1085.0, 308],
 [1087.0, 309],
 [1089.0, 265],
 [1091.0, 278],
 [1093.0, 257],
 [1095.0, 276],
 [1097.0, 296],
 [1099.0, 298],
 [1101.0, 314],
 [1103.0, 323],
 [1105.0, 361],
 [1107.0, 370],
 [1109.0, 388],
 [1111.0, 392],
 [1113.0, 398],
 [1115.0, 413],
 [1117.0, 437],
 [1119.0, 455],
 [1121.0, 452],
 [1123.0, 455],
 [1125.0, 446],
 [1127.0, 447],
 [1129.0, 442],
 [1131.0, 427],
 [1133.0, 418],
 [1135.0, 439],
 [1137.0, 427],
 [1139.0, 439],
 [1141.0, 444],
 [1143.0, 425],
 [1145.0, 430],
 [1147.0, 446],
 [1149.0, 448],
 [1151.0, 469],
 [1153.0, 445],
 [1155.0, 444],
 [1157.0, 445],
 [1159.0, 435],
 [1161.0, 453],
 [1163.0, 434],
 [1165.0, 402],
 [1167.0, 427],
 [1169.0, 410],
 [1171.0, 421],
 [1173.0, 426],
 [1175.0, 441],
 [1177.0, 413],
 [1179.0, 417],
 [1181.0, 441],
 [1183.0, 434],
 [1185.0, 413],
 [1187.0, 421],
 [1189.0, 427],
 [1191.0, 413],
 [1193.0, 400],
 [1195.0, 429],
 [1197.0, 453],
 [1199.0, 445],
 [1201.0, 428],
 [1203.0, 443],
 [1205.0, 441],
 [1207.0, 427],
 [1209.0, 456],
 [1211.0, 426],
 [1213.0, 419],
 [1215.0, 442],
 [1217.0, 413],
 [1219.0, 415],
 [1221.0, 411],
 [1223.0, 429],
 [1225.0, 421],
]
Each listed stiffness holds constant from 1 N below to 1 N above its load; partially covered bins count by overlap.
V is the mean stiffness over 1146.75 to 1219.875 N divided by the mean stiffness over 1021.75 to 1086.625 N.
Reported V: 1.1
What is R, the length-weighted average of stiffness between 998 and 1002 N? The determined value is 406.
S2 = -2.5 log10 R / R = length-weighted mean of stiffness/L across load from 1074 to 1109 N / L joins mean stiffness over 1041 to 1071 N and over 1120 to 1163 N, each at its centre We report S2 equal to 0.31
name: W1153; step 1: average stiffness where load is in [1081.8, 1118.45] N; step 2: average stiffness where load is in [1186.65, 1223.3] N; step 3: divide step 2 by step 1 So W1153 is 1.28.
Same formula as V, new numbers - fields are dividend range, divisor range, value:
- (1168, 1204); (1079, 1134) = 1.16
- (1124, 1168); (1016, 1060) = 1.04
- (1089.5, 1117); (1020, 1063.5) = 0.80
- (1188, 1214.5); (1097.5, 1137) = 1.07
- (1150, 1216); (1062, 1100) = 1.25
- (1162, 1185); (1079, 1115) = 1.30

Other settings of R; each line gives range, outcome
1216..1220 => 414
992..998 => 419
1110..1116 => 401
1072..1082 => 376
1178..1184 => 431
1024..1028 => 424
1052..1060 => 428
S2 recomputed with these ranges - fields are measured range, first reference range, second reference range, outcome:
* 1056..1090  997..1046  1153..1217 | 0.11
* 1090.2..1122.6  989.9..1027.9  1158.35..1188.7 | 0.18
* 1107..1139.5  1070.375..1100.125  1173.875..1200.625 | -0.18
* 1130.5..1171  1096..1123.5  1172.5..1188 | -0.07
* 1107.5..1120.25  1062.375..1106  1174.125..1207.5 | -0.13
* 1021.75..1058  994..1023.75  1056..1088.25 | -0.05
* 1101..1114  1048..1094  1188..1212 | 0.07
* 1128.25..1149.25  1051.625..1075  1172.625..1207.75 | -0.02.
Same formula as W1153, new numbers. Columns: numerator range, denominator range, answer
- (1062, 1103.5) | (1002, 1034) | 0.82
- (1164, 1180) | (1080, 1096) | 1.43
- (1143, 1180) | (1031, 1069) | 1.02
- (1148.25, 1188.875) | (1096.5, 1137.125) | 1.08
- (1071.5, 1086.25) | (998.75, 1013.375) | 0.85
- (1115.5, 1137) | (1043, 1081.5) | 1.07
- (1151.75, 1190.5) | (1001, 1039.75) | 1.02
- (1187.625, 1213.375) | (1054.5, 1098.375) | 1.19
